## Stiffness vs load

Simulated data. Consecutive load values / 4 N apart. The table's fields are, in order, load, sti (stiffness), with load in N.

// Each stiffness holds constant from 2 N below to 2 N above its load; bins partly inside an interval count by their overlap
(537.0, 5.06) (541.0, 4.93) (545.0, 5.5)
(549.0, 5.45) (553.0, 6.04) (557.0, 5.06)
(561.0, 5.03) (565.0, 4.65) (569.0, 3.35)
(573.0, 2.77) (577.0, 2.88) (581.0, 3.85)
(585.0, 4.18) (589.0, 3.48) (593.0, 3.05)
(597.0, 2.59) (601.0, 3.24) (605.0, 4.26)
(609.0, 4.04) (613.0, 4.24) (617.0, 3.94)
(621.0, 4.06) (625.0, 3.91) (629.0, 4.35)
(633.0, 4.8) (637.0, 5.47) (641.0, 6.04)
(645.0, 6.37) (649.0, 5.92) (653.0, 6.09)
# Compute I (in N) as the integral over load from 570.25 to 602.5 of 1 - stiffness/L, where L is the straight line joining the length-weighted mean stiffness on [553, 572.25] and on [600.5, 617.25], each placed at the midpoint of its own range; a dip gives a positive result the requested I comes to 7.7 N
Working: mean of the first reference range 4.57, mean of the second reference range 4.01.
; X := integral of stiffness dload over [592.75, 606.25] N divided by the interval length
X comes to 3.26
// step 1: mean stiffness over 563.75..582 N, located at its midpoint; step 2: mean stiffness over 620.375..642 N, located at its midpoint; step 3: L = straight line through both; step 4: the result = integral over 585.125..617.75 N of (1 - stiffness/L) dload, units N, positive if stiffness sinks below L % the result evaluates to 3.7 N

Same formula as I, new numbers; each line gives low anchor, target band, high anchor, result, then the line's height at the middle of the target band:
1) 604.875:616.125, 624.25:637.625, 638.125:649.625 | 1.8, 5.33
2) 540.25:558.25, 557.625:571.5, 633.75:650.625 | 2.9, 5.51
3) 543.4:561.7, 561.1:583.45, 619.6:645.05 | 7.0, 5.31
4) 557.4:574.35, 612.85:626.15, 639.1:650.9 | 3.5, 5.46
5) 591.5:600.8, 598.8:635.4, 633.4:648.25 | 0.9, 4.27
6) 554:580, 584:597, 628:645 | 3.2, 4.48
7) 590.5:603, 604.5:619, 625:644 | -1.2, 3.82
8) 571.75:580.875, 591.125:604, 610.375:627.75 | 1.8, 3.54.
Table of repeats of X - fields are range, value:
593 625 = 3.73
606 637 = 4.28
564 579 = 3.33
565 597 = 3.4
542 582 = 4.49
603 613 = 4.17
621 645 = 4.96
